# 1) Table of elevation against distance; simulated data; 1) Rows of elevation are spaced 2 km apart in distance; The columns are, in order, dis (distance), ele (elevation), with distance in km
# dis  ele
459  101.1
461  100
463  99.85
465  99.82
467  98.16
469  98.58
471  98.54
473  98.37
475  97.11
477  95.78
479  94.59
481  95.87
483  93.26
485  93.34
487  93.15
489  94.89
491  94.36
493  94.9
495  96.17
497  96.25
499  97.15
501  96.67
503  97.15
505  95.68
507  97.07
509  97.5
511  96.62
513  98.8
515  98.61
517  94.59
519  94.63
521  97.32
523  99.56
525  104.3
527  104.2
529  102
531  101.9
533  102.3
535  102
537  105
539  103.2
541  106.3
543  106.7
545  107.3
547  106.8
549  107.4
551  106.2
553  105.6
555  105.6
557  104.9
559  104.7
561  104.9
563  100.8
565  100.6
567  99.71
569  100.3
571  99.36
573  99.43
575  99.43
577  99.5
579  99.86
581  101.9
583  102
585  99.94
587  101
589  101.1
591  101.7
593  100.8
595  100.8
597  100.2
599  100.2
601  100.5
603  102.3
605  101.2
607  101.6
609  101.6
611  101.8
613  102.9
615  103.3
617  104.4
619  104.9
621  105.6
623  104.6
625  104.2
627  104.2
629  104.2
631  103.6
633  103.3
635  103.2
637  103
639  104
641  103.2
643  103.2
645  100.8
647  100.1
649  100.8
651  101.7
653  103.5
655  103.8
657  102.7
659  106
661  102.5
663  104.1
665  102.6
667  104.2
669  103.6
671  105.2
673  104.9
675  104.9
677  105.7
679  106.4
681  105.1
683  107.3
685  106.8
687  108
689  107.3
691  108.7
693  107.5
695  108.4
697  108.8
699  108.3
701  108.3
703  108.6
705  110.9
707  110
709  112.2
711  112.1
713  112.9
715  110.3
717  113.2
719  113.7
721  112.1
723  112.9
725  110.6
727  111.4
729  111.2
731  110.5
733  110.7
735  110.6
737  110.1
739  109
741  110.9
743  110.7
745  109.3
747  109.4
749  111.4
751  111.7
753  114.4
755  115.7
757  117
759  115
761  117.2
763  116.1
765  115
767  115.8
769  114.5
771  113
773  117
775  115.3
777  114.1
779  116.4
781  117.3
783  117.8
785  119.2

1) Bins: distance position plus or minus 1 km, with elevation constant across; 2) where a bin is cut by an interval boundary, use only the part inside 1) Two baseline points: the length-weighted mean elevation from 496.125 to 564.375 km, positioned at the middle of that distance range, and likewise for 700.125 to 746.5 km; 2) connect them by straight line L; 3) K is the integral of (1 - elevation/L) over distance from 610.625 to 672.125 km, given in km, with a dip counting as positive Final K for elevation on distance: 2.02 km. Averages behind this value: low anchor 101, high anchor 111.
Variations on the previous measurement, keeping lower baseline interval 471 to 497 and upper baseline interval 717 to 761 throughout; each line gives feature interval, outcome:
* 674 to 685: 0.22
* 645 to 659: 0.53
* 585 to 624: 0.42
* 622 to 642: 0.24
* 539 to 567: -1.44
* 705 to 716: -0.13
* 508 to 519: 0.03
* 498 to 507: -0.02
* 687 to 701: 0.11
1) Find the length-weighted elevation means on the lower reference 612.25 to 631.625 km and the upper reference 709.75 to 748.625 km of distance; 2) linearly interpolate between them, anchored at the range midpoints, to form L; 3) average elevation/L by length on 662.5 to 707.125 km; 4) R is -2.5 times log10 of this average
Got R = 0.016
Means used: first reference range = 104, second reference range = 111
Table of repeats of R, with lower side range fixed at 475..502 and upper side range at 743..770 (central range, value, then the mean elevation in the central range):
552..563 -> -0.05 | 105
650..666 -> 0.04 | 103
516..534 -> -0.03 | 100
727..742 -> 0.02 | 110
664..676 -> 0.04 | 104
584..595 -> 0.01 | 101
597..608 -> 0.02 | 101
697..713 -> 0.00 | 110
